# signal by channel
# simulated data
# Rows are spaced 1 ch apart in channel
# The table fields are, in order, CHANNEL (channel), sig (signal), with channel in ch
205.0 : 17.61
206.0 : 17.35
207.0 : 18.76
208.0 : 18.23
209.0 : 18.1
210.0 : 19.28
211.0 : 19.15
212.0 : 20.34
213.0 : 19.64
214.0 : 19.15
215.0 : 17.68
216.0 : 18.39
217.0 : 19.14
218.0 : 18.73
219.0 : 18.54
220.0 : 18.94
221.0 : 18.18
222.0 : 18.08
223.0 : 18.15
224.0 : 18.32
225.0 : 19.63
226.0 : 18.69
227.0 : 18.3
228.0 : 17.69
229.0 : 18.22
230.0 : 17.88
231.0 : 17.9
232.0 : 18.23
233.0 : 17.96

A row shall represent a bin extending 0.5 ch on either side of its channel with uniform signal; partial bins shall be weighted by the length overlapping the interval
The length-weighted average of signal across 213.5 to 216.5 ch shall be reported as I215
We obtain 18.4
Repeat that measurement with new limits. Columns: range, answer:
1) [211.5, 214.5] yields 19.7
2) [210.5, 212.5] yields 19.7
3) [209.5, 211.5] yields 19.2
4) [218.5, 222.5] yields 18.4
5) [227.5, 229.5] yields 18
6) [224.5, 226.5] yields 19.2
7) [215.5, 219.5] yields 18.7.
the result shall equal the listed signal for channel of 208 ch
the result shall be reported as 18.23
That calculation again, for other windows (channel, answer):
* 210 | 19.28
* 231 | 17.9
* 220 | 18.94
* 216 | 18.39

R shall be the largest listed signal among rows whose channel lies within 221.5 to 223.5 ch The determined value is 18.15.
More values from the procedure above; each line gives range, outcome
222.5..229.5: 19.63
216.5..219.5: 19.14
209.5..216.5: 20.34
